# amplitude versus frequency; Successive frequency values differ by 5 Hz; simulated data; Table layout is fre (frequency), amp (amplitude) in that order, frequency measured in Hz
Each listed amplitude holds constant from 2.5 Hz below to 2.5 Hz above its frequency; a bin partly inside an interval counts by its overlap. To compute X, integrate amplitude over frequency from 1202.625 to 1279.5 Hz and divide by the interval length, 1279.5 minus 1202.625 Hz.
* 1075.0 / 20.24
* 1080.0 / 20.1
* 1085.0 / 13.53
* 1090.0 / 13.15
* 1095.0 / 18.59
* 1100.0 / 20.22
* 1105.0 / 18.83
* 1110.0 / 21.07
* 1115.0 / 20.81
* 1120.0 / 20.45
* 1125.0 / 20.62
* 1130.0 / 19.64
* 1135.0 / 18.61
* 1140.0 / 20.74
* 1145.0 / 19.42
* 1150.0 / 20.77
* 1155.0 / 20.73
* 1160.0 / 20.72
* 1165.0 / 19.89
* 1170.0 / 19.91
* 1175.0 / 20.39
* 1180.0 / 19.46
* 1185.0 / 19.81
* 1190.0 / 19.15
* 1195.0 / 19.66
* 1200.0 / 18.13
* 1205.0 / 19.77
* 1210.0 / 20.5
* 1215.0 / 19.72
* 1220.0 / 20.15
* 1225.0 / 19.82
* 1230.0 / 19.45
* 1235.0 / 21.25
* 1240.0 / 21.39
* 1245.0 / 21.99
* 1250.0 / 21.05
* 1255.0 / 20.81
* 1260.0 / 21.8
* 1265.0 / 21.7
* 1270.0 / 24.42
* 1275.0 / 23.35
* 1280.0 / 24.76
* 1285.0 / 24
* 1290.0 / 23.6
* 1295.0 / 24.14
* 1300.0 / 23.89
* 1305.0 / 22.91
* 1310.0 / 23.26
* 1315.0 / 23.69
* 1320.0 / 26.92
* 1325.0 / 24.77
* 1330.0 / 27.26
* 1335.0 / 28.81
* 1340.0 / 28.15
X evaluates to 21.2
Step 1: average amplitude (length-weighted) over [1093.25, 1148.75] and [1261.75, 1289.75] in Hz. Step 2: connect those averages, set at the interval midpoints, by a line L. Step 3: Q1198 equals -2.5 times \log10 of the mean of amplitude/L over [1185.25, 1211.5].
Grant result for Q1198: 0.12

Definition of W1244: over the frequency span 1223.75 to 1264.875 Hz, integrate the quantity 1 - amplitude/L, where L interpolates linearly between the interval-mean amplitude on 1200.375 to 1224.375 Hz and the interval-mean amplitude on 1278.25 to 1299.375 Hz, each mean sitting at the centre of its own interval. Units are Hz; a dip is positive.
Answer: 1.1 Hz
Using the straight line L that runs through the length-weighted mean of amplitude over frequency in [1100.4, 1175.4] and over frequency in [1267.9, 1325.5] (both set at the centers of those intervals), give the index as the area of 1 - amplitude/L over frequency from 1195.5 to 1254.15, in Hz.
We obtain 5.4 Hz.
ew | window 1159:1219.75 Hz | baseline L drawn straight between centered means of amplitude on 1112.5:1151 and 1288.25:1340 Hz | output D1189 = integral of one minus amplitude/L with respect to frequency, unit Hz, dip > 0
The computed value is 5.4 Hz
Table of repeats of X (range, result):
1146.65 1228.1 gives 19.9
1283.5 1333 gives 24.5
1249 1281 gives 22.5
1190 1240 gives 19.9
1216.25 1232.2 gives 19.8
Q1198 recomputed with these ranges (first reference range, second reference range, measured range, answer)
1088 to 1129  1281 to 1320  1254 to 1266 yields 0.071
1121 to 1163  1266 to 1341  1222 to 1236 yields 0.133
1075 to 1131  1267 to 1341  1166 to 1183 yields 0.057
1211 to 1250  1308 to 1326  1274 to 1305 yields -0.024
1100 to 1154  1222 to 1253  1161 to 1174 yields 0.017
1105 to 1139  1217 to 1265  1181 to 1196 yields 0.056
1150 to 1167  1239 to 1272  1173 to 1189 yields 0.055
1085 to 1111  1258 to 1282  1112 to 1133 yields -0.102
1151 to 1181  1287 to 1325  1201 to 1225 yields 0.087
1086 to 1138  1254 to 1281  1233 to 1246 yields 0.031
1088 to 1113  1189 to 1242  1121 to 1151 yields -0.056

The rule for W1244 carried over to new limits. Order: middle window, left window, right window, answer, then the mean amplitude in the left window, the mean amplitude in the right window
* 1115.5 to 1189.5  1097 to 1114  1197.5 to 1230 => -0.7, 20.1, 19.7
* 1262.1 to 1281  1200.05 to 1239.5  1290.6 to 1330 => -0.7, 20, 24.4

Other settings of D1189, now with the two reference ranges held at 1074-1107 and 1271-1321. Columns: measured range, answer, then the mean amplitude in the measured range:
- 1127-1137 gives -0.15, 19.2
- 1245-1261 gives 0.97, 21.3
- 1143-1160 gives -0.73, 20.4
